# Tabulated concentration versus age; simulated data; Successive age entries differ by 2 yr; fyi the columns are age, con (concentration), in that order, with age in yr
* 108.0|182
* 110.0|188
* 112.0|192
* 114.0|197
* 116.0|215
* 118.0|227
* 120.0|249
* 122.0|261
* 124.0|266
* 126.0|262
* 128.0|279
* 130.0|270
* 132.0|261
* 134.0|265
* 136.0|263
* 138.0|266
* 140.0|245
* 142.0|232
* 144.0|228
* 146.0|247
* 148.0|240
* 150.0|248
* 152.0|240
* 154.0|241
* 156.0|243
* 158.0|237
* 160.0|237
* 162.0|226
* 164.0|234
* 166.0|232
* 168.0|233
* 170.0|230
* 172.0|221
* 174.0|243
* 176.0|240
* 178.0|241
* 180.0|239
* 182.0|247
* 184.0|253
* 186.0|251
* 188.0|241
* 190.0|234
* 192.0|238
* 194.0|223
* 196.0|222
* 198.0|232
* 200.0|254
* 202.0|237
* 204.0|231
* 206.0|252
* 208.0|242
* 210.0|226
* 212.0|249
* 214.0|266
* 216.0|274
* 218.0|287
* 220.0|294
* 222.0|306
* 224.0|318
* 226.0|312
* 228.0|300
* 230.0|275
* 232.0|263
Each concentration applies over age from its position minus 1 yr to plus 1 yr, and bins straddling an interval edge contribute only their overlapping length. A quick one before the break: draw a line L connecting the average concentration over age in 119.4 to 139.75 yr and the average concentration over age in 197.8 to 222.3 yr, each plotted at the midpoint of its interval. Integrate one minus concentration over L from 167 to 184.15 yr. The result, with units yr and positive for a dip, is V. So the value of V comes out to 1.5 yr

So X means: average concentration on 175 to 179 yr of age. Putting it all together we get 240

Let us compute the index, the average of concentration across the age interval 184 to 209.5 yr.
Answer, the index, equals 238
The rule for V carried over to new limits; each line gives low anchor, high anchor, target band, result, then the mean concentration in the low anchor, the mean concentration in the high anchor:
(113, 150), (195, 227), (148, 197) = 3.5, 248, 263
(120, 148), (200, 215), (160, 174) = 1.1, 256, 244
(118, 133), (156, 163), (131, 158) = -0.1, 262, 235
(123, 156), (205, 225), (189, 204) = 1.8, 253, 271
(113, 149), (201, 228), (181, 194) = 1.0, 248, 270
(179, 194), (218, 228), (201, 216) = 1.9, 242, 305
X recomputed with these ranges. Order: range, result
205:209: 247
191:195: 230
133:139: 265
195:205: 235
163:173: 230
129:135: 265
